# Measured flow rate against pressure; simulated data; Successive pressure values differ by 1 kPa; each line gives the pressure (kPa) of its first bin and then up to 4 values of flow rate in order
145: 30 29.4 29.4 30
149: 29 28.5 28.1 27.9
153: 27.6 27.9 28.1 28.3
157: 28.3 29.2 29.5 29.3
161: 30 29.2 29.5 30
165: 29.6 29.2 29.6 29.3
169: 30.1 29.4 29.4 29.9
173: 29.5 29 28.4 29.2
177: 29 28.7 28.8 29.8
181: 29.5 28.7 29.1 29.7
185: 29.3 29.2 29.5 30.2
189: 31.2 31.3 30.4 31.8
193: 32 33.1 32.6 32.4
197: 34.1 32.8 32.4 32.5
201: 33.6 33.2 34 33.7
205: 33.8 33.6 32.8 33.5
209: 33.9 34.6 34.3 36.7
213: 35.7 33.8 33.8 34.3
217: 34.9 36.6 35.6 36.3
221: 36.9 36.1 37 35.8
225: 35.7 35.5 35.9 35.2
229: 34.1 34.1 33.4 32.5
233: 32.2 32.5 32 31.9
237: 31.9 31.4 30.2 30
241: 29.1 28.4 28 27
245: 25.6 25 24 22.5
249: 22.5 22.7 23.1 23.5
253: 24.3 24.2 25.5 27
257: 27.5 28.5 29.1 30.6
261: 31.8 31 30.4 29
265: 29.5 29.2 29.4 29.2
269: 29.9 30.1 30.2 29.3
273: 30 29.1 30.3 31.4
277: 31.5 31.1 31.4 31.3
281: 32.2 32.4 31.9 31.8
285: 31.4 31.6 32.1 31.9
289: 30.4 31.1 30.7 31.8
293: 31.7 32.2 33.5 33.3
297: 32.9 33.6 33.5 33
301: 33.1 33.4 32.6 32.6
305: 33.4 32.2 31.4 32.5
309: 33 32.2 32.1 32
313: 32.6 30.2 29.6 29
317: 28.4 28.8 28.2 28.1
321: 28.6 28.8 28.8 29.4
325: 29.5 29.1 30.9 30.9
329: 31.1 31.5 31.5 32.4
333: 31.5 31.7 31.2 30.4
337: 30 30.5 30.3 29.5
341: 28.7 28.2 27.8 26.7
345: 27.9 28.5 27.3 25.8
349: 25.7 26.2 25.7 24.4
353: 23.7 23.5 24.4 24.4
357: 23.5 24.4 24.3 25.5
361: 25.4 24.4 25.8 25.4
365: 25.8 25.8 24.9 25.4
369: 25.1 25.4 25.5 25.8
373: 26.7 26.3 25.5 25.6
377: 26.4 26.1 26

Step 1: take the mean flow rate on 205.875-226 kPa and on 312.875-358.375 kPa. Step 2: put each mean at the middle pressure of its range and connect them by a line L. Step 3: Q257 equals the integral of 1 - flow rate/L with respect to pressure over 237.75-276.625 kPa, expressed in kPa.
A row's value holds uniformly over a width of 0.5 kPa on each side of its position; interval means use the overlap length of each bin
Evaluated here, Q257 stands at 5.8 kPa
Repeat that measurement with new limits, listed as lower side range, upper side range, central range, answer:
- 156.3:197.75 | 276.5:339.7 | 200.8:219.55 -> -2.51 kPa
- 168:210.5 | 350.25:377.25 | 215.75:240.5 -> -3.52 kPa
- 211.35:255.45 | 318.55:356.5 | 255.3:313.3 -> -2.82 kPa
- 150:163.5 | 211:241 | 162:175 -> 0.05 kPa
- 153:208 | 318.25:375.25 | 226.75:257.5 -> 0.84 kPa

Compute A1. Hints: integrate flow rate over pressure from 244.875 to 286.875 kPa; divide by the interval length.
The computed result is 28.7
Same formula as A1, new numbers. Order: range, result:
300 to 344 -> 30.6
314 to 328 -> 29.1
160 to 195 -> 29.8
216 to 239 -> 34.3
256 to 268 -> 29.5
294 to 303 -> 33.2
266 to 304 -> 31.5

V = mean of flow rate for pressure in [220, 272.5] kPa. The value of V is 29.9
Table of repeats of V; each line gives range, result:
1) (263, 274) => 29.6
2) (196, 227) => 34.6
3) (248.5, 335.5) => 30.3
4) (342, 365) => 25.6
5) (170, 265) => 31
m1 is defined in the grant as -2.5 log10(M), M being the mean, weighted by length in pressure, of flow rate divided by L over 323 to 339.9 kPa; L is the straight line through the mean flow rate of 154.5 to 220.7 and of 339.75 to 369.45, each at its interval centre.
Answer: -0.156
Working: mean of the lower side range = 31.4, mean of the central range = 30.7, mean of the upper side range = 25.8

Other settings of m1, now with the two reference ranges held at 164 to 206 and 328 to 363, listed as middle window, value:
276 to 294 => -0.10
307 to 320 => -0.09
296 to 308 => -0.16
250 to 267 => 0.06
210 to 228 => -0.18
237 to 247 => 0.05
